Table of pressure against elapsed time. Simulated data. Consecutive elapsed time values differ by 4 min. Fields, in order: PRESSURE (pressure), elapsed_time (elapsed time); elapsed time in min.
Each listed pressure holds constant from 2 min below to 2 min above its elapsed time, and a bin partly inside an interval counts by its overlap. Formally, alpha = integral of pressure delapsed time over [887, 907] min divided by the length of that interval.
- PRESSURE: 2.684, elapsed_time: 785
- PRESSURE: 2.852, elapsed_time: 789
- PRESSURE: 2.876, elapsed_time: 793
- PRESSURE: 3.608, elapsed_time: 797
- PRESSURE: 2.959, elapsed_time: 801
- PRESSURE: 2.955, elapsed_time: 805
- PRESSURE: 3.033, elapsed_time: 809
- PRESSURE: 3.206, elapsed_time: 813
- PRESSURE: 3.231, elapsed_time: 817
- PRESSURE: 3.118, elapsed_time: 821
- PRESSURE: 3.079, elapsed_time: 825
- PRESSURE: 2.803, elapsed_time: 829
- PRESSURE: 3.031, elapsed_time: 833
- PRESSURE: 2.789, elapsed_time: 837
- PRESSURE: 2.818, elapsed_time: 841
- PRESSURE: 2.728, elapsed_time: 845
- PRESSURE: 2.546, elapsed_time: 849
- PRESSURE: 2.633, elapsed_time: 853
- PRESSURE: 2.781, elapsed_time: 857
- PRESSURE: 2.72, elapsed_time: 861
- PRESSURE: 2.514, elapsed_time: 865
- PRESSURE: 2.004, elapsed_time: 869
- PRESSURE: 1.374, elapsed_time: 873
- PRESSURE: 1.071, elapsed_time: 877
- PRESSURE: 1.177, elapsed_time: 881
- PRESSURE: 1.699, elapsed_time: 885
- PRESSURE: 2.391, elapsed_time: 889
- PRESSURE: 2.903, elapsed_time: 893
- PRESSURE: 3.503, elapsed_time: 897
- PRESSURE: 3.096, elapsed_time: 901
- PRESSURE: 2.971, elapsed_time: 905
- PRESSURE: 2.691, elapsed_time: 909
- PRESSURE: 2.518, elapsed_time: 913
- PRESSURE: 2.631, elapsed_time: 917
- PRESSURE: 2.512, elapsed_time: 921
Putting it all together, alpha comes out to 2.97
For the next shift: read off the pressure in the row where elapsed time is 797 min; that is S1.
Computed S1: 3.608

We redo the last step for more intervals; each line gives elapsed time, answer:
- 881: 1.177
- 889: 2.391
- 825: 3.079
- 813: 3.206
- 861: 2.72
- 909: 2.691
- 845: 2.728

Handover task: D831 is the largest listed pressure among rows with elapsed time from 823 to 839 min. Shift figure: 3.079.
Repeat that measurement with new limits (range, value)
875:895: 2.903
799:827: 3.231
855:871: 2.781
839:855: 2.818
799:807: 2.959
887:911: 3.503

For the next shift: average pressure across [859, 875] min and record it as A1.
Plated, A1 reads 2.15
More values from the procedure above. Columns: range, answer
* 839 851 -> 2.7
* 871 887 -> 1.33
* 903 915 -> 2.73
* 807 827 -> 3.13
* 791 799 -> 3.24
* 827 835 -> 2.92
